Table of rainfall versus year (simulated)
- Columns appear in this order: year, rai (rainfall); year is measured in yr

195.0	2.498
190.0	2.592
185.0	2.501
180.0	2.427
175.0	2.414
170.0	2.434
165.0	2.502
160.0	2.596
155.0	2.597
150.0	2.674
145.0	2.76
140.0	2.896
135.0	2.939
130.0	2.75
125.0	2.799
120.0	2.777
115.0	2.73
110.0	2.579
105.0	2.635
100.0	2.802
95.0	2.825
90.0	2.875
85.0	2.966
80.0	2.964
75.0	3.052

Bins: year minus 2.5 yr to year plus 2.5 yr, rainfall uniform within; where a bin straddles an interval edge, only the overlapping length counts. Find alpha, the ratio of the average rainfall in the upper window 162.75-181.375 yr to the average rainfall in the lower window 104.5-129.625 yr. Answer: 0.9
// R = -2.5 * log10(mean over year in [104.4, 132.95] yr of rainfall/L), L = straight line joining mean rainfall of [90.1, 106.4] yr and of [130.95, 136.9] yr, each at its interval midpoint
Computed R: 0.048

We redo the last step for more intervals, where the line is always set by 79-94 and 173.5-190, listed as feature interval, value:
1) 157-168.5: 0.01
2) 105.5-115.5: 0.07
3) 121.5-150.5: -0.05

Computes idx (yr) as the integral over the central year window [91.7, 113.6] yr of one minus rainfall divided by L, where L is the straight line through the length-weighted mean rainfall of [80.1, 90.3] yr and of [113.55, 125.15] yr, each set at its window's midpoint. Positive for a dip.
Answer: 1.0 yr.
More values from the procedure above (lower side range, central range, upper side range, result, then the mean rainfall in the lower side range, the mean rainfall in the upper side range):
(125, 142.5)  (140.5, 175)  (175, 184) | 0.48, 2.85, 2.44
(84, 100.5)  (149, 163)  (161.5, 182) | -0.43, 2.87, 2.45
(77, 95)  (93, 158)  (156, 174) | -0.87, 2.92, 2.51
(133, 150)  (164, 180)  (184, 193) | 1.26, 2.83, 2.55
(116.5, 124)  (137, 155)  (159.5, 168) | -0.86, 2.78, 2.53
